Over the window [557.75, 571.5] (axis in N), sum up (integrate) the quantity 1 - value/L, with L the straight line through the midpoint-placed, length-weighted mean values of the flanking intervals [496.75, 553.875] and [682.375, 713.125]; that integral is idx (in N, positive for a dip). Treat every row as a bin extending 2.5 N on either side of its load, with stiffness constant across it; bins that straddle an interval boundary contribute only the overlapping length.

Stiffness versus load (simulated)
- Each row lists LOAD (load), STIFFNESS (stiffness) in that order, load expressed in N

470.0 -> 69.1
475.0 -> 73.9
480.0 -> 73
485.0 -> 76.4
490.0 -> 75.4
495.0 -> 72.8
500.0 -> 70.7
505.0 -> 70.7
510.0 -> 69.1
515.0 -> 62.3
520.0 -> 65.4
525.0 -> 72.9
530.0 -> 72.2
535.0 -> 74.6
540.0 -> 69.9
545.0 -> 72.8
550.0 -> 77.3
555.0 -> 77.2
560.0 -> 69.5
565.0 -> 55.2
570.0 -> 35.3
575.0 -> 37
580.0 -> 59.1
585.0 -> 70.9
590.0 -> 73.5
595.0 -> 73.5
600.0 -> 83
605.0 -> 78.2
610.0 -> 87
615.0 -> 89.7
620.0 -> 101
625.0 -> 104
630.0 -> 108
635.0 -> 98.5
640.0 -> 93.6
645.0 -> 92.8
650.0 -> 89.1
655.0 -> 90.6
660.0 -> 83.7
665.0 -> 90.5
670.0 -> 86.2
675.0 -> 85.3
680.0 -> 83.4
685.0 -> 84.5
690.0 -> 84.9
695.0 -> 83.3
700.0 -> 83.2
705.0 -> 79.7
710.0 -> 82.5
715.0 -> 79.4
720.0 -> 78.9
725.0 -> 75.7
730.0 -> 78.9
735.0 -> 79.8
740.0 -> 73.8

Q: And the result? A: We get 3.6 N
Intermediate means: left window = 70.9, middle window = 54.4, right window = 82.9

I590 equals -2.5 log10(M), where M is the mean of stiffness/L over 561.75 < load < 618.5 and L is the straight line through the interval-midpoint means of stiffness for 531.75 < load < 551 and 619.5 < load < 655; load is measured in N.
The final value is 0.26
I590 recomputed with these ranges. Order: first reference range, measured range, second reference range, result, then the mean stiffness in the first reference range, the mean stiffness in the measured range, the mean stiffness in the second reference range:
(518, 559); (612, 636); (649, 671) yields -0.20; 72.8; 100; 88.1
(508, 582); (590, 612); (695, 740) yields -0.15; 64.7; 79.5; 79.6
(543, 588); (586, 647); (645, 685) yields -0.20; 61.6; 89.7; 87.2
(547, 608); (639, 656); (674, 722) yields -0.21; 66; 91.4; 82.5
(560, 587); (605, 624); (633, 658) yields -0.21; 52.8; 91.6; 92.6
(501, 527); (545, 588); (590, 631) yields 0.28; 68.1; 61.1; 88.9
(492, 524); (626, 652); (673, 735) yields -0.25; 68.8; 97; 81.5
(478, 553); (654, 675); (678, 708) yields -0.08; 71.7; 87.3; 83.2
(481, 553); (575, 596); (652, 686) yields 0.20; 71.7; 65.1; 86.4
